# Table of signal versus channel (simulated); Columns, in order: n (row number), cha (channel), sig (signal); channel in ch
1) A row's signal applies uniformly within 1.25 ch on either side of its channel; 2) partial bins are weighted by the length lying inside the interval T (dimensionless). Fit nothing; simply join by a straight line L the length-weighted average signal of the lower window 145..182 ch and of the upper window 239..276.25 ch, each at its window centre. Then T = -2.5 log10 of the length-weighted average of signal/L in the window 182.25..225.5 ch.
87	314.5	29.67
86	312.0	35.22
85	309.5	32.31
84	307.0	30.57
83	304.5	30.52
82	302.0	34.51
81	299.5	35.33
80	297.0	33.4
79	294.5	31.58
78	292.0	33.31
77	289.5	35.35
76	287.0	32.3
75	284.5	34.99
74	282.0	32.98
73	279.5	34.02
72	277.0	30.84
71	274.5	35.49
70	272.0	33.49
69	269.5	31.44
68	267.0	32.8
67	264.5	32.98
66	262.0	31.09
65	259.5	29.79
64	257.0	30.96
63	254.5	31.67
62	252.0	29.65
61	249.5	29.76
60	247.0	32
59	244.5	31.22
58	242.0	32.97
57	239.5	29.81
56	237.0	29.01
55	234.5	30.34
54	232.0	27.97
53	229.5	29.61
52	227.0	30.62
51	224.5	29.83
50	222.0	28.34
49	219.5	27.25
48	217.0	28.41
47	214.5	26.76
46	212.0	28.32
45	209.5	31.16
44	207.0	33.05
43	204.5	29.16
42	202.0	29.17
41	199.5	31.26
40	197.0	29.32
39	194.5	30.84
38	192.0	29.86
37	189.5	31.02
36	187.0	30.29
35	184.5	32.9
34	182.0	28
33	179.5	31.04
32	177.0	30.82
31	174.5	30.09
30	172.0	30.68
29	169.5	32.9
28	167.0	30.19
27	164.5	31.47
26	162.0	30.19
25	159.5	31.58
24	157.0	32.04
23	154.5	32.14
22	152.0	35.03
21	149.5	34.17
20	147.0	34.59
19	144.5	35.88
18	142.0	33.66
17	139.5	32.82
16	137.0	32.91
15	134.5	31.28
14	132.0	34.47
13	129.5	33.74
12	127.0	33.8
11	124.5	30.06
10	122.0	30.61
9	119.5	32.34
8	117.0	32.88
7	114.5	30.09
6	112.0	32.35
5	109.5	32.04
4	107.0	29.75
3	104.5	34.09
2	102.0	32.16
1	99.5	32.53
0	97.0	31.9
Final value 0.071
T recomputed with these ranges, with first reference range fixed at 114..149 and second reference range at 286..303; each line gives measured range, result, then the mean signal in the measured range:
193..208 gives 0.10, 30.4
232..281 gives 0.07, 31.5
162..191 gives 0.08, 30.8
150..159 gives 0.00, 33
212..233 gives 0.17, 28.6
